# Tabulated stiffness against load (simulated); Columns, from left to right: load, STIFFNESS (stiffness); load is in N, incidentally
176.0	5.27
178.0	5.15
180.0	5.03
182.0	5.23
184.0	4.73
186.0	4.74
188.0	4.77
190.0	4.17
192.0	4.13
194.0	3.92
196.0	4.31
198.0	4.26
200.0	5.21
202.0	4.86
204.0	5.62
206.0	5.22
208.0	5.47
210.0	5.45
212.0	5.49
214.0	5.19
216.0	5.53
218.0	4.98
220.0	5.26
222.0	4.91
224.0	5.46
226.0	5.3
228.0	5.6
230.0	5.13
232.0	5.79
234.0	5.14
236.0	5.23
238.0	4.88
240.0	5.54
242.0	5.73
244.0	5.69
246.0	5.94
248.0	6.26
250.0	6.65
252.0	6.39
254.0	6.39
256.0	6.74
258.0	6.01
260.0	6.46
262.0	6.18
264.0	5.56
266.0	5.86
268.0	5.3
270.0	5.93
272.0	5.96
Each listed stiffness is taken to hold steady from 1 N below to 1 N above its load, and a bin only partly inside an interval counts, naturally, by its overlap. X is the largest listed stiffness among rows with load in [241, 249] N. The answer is 6.26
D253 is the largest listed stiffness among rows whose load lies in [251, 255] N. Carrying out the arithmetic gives 6.39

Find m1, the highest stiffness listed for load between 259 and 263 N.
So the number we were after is 6.46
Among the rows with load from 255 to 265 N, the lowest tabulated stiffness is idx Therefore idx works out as 5.56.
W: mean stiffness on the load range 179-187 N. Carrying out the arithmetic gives 4.93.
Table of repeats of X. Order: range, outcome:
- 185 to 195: 4.77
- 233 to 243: 5.73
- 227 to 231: 5.6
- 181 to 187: 5.23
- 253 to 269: 6.74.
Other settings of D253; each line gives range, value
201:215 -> 5.62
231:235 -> 5.79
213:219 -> 5.53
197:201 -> 5.21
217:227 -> 5.46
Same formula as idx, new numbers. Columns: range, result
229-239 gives 4.88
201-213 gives 4.86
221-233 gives 4.91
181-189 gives 4.73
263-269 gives 5.3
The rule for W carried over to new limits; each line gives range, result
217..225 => 5.15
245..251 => 6.28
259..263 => 6.32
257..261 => 6.23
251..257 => 6.51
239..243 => 5.63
